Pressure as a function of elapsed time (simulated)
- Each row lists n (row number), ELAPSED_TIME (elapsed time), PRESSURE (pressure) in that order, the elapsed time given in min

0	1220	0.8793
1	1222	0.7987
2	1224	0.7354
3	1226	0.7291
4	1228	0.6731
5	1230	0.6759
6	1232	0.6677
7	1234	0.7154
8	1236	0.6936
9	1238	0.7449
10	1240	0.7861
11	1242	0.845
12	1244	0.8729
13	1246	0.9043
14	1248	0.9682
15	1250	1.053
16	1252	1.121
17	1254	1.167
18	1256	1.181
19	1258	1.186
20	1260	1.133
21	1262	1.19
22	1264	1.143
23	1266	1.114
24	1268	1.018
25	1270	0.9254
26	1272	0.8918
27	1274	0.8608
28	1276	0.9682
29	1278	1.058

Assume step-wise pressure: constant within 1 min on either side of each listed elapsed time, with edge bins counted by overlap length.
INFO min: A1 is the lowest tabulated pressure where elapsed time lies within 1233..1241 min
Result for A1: 0.6936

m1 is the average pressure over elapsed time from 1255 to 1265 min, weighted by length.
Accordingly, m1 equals 1.17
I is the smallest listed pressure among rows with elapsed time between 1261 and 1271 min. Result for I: 0.9254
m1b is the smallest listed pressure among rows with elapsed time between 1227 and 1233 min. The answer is 0.6677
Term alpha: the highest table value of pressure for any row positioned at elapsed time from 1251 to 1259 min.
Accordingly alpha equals 1.186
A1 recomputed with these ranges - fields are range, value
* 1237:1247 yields 0.7449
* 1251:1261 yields 1.121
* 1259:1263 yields 1.133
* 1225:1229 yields 0.6731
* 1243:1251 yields 0.8729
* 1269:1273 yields 0.8918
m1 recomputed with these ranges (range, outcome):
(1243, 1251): 0.95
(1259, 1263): 1.16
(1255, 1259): 1.18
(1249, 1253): 1.09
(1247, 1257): 1.1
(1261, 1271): 1.08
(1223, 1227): 0.732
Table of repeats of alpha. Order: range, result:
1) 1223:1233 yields 0.7354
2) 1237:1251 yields 1.053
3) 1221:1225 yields 0.7987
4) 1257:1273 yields 1.19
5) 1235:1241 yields 0.7861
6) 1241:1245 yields 0.8729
